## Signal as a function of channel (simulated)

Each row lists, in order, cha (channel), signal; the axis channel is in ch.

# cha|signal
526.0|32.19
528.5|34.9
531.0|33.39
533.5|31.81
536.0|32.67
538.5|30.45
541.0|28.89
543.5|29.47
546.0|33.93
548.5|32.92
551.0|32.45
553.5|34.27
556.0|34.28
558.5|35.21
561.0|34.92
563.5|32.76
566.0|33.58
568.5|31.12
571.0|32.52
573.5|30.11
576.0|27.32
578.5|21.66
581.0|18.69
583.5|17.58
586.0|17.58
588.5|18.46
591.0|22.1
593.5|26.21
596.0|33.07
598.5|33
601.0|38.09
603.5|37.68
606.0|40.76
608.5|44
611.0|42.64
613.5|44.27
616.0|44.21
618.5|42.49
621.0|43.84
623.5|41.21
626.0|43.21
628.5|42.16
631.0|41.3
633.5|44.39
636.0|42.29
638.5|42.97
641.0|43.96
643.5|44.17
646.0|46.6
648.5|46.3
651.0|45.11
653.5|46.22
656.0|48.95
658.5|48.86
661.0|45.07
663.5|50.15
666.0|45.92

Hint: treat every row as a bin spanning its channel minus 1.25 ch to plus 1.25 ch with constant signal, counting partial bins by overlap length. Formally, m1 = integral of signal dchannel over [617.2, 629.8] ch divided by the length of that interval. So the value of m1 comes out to 42.6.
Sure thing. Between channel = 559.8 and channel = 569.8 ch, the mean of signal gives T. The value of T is 33.1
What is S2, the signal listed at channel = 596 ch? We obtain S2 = 33.07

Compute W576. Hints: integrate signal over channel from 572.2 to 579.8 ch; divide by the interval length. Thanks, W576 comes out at 26.4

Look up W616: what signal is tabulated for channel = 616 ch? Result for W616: 44.21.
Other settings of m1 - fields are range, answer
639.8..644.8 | 44.1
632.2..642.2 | 43.4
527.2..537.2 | 33.2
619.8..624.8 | 42.5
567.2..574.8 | 31.2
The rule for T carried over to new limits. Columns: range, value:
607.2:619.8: 43.5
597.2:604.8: 36.3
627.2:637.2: 42.5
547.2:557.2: 33.5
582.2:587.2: 17.6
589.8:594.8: 24.3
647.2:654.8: 45.9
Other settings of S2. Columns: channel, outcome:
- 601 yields 38.09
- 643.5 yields 44.17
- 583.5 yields 17.58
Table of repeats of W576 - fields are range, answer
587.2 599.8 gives 26.6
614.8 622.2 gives 43.5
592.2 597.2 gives 29.5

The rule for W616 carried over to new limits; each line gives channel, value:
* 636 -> 42.29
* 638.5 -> 42.97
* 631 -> 41.3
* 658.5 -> 48.86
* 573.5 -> 30.11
